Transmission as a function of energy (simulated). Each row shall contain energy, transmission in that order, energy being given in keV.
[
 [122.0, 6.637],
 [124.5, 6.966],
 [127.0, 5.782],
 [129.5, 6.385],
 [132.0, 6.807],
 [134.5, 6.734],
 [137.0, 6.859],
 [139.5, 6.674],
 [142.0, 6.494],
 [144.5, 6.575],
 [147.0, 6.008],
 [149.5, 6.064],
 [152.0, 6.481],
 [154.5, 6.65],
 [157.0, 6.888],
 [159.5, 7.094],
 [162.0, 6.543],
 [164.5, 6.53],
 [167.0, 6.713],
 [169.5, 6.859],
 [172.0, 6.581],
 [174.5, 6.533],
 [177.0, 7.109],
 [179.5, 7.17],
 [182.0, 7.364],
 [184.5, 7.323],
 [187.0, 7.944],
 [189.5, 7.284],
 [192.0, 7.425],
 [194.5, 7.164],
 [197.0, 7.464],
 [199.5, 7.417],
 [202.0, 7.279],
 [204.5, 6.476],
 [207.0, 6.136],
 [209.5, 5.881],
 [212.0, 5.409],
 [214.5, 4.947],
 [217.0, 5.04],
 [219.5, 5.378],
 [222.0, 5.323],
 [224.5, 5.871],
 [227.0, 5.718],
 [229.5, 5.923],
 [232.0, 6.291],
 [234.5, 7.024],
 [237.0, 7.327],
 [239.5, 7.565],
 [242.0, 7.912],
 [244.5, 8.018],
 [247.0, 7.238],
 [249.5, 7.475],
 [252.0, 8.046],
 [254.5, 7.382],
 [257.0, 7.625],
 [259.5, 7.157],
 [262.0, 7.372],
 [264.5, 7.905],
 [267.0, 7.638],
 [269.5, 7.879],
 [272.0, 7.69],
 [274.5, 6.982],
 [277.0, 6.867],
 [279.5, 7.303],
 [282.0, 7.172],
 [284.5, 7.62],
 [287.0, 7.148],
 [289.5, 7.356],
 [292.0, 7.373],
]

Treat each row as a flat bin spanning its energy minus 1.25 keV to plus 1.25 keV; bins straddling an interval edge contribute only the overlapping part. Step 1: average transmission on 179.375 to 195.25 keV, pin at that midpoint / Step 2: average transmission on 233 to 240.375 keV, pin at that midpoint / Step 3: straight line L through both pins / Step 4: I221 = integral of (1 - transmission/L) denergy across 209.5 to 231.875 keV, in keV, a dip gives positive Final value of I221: 5.5 keV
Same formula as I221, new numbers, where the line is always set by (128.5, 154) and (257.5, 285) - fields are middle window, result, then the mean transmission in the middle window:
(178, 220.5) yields 1.5 keV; 6.66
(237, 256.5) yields -1.1 keV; 7.64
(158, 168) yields -0.1 keV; 6.72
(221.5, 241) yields 1.9 keV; 6.44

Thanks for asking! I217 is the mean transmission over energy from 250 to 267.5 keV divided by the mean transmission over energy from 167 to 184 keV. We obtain 1.09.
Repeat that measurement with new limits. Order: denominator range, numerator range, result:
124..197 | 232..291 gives 1.09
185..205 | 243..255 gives 1.04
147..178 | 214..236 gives 0.87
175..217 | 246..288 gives 1.09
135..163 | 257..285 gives 1.13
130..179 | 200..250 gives 0.96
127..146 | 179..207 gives 1.10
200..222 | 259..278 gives 1.28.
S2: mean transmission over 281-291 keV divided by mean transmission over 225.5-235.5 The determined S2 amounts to 1.18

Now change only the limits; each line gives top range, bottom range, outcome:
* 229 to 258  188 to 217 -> 1.12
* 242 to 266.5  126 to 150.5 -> 1.18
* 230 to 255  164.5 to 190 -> 1.05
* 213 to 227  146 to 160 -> 0.82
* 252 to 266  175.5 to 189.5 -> 1.02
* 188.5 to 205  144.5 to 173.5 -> 1.10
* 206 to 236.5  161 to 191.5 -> 0.82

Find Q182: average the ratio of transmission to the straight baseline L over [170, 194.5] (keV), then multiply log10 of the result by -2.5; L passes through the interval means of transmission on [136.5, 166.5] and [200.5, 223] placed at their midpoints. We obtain -0.17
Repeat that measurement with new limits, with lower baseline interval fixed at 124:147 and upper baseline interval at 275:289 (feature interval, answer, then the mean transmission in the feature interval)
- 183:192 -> -0.11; 7.5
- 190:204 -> -0.07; 7.3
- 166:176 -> 0.00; 6.68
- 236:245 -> -0.10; 7.69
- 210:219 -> 0.30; 5.21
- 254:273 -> -0.07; 7.59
